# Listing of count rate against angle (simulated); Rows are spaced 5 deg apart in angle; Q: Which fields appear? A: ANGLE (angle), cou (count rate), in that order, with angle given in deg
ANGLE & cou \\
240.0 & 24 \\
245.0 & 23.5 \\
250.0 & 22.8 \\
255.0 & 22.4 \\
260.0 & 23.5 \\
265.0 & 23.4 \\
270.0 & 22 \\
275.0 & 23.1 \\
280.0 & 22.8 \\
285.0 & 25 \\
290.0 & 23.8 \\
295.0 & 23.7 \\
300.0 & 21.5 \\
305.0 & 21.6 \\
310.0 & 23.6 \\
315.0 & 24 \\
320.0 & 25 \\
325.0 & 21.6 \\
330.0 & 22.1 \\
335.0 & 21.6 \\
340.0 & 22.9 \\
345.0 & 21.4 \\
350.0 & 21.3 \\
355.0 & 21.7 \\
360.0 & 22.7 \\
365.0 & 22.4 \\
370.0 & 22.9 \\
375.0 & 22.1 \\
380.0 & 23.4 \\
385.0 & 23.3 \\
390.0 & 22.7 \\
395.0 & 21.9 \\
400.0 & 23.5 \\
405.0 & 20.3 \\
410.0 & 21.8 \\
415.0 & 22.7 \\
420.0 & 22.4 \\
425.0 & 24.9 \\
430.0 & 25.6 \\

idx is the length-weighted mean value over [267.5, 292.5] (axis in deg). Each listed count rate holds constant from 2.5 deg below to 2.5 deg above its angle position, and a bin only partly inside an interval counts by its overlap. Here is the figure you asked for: 23.3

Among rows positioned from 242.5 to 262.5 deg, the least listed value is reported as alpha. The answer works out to 22.4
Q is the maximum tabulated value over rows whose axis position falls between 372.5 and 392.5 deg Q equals 23.4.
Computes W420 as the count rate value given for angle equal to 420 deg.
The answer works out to 22.4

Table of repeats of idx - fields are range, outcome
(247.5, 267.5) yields 23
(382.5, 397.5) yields 22.6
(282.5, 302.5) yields 23.5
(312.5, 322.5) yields 24.5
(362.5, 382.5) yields 22.7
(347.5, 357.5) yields 21.5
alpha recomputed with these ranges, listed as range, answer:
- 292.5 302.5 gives 21.5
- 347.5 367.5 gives 21.3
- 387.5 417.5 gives 20.3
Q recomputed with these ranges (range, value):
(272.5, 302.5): 25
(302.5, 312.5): 23.6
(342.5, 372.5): 22.9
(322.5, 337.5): 22.1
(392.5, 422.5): 23.5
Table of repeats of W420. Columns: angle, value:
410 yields 21.8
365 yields 22.4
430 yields 25.6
